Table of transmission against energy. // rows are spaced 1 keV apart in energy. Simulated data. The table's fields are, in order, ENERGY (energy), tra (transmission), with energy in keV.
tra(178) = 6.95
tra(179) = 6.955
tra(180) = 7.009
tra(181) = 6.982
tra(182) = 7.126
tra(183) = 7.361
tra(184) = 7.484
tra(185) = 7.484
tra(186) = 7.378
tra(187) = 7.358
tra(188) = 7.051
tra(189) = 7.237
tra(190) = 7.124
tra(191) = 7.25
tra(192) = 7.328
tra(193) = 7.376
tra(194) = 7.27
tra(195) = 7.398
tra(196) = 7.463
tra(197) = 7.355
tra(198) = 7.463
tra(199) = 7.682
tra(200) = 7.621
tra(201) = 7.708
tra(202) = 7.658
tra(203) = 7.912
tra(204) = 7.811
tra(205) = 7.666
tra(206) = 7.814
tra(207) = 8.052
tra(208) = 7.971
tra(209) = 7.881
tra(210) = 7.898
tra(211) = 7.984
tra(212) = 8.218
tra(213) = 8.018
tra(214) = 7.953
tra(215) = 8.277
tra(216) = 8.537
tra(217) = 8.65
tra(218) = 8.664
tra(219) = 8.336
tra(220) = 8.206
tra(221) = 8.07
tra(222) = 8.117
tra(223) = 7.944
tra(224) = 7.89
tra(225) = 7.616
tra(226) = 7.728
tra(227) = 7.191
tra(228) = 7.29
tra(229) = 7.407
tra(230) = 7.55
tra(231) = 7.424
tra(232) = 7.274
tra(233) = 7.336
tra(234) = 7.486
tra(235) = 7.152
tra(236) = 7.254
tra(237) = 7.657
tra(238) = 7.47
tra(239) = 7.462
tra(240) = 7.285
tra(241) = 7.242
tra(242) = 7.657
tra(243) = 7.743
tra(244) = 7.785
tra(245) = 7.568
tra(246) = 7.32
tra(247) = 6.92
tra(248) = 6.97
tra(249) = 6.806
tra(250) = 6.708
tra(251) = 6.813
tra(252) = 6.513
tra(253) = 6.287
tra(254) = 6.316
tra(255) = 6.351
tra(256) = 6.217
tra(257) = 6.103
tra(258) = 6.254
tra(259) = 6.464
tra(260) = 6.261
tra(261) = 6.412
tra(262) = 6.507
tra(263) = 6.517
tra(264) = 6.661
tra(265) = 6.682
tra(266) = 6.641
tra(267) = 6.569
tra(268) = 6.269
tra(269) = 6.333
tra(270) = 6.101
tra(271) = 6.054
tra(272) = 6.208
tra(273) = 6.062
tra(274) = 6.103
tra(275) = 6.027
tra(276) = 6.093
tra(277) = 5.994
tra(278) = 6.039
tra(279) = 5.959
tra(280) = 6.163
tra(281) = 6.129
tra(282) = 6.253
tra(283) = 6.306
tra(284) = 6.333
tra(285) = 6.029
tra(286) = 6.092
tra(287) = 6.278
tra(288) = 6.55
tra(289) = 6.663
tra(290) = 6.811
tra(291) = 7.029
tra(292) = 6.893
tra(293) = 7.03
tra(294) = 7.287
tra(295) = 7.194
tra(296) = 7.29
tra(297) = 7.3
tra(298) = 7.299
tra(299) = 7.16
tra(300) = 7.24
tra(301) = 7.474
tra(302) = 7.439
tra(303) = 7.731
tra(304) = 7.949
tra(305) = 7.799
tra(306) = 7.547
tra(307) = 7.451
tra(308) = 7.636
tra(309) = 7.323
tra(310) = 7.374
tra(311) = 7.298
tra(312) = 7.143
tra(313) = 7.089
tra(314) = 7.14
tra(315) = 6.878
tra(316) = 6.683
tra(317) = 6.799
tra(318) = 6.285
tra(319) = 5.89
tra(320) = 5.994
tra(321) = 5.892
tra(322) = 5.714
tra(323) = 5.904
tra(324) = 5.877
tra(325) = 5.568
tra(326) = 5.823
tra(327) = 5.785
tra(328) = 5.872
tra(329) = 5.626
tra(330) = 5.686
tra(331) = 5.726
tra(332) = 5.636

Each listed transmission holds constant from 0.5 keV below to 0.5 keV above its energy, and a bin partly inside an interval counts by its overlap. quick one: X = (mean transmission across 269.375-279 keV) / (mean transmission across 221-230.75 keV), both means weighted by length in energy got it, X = 0.79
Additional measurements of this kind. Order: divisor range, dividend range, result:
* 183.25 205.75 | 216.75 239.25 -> 1.03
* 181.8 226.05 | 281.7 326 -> 0.88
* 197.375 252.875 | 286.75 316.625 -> 0.94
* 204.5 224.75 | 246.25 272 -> 0.80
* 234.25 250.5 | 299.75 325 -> 0.94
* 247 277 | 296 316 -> 1.15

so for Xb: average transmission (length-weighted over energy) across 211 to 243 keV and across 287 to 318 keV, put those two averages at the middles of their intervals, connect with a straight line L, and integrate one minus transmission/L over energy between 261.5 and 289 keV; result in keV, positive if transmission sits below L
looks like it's 4.2 keV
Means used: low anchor 7.76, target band 6.26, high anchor 7.19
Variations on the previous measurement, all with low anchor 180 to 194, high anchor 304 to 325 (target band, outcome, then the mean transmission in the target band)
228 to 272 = 1.0 keV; 6.88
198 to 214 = -1.5 keV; 7.85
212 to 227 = -2.0 keV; 8.11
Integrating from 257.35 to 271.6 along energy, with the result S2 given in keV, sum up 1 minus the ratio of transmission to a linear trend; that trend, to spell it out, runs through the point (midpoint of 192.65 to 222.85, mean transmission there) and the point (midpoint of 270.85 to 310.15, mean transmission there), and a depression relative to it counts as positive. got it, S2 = 1.5 keV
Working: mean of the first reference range 7.9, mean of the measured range 6.4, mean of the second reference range 6.79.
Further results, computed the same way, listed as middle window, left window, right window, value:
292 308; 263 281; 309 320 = -1.9 keV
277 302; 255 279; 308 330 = -1.5 keV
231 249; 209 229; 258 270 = -0.2 keV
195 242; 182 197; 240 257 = -4.1 keV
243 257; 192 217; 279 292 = 0.4 keV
